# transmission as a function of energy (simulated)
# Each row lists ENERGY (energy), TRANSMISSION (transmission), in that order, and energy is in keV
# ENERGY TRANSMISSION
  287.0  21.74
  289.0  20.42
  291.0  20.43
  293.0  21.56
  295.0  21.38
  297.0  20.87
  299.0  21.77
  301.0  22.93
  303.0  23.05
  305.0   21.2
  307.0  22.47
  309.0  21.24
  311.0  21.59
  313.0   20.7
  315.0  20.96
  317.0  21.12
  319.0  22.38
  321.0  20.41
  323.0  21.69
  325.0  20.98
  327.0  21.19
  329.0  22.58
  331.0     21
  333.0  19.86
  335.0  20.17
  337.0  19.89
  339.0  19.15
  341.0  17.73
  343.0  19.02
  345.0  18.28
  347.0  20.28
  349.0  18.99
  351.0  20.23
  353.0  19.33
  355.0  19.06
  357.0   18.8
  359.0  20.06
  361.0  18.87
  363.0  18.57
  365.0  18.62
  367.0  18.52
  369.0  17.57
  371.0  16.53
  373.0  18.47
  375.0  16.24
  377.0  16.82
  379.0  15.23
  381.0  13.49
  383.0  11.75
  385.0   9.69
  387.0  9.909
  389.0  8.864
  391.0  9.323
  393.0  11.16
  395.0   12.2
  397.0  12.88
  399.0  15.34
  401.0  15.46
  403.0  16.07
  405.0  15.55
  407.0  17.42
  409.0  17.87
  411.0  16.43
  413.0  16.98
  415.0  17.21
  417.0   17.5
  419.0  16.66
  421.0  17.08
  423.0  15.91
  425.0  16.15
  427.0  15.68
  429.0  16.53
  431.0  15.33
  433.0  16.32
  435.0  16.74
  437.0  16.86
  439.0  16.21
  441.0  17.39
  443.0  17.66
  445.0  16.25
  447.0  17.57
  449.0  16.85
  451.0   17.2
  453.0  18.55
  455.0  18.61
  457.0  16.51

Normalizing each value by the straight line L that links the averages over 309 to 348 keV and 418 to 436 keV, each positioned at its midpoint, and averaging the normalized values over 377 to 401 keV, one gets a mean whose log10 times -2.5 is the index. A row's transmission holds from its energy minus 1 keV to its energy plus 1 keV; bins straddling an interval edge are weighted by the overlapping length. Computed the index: 0.42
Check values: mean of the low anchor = 20.5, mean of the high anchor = 16.3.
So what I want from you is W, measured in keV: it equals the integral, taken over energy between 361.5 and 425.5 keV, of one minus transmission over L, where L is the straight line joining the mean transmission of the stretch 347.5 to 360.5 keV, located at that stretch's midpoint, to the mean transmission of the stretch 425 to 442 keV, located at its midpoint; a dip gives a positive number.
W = 9.38 keV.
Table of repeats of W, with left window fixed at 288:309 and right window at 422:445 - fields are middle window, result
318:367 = 0.16 keV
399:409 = 0.76 keV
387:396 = 3.84 keV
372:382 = 1.37 keV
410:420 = 0.10 keV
